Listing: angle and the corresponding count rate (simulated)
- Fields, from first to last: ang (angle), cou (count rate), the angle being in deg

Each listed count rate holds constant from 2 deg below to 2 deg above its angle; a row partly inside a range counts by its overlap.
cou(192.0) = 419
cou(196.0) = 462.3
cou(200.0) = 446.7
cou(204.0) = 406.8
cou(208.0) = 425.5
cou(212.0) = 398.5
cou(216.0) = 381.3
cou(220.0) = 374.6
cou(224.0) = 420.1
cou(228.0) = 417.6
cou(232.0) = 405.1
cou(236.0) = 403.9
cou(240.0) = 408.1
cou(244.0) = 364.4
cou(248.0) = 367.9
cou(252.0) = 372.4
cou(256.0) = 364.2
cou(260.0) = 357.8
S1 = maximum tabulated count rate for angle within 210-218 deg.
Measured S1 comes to 398.5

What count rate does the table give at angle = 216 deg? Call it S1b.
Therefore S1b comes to 381.3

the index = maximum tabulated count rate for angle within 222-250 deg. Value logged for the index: 420.1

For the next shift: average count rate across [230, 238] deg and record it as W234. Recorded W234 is 404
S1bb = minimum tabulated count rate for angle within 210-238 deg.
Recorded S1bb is 374.6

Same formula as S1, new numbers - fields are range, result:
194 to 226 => 462.3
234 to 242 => 408.1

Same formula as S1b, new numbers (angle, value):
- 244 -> 364.4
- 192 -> 419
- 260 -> 357.8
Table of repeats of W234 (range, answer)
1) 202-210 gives 416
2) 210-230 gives 398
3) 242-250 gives 366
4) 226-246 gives 400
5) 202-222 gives 397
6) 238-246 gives 386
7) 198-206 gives 427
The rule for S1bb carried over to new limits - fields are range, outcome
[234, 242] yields 403.9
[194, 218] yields 381.3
